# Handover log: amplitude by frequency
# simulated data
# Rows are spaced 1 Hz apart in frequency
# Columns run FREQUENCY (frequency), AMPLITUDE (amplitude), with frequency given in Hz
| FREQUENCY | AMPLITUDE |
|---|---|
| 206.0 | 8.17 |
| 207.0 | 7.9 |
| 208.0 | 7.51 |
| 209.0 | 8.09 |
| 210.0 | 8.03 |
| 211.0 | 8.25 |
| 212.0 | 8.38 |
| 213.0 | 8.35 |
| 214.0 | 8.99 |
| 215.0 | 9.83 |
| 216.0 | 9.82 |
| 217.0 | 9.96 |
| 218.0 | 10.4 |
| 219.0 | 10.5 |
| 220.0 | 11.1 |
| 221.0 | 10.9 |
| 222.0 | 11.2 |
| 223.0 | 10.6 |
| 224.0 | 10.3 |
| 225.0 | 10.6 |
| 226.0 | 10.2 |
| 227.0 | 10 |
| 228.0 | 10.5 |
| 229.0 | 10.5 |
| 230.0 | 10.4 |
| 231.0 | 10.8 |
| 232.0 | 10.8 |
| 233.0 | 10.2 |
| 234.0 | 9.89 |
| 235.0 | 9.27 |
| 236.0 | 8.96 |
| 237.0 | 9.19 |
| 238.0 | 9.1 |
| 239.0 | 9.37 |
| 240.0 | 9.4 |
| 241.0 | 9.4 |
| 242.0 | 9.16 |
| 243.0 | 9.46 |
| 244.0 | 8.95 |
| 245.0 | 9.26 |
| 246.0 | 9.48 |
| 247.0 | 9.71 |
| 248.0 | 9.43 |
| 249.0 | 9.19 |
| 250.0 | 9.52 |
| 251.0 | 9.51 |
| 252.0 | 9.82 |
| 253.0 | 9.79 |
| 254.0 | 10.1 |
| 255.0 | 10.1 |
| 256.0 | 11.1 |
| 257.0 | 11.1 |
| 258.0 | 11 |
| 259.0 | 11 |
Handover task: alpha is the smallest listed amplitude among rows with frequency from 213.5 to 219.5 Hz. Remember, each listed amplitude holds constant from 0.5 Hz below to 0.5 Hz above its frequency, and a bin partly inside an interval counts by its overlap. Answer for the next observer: 8.99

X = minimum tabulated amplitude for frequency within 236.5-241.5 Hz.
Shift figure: 9.1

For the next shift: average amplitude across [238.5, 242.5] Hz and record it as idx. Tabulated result 9.33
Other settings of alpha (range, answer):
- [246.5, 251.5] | 9.19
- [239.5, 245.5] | 8.95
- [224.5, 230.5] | 10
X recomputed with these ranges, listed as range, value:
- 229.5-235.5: 9.27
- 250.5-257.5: 9.51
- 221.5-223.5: 10.6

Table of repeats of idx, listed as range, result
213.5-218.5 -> 9.8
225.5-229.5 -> 10.3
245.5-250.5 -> 9.47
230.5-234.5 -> 10.4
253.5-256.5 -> 10.4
